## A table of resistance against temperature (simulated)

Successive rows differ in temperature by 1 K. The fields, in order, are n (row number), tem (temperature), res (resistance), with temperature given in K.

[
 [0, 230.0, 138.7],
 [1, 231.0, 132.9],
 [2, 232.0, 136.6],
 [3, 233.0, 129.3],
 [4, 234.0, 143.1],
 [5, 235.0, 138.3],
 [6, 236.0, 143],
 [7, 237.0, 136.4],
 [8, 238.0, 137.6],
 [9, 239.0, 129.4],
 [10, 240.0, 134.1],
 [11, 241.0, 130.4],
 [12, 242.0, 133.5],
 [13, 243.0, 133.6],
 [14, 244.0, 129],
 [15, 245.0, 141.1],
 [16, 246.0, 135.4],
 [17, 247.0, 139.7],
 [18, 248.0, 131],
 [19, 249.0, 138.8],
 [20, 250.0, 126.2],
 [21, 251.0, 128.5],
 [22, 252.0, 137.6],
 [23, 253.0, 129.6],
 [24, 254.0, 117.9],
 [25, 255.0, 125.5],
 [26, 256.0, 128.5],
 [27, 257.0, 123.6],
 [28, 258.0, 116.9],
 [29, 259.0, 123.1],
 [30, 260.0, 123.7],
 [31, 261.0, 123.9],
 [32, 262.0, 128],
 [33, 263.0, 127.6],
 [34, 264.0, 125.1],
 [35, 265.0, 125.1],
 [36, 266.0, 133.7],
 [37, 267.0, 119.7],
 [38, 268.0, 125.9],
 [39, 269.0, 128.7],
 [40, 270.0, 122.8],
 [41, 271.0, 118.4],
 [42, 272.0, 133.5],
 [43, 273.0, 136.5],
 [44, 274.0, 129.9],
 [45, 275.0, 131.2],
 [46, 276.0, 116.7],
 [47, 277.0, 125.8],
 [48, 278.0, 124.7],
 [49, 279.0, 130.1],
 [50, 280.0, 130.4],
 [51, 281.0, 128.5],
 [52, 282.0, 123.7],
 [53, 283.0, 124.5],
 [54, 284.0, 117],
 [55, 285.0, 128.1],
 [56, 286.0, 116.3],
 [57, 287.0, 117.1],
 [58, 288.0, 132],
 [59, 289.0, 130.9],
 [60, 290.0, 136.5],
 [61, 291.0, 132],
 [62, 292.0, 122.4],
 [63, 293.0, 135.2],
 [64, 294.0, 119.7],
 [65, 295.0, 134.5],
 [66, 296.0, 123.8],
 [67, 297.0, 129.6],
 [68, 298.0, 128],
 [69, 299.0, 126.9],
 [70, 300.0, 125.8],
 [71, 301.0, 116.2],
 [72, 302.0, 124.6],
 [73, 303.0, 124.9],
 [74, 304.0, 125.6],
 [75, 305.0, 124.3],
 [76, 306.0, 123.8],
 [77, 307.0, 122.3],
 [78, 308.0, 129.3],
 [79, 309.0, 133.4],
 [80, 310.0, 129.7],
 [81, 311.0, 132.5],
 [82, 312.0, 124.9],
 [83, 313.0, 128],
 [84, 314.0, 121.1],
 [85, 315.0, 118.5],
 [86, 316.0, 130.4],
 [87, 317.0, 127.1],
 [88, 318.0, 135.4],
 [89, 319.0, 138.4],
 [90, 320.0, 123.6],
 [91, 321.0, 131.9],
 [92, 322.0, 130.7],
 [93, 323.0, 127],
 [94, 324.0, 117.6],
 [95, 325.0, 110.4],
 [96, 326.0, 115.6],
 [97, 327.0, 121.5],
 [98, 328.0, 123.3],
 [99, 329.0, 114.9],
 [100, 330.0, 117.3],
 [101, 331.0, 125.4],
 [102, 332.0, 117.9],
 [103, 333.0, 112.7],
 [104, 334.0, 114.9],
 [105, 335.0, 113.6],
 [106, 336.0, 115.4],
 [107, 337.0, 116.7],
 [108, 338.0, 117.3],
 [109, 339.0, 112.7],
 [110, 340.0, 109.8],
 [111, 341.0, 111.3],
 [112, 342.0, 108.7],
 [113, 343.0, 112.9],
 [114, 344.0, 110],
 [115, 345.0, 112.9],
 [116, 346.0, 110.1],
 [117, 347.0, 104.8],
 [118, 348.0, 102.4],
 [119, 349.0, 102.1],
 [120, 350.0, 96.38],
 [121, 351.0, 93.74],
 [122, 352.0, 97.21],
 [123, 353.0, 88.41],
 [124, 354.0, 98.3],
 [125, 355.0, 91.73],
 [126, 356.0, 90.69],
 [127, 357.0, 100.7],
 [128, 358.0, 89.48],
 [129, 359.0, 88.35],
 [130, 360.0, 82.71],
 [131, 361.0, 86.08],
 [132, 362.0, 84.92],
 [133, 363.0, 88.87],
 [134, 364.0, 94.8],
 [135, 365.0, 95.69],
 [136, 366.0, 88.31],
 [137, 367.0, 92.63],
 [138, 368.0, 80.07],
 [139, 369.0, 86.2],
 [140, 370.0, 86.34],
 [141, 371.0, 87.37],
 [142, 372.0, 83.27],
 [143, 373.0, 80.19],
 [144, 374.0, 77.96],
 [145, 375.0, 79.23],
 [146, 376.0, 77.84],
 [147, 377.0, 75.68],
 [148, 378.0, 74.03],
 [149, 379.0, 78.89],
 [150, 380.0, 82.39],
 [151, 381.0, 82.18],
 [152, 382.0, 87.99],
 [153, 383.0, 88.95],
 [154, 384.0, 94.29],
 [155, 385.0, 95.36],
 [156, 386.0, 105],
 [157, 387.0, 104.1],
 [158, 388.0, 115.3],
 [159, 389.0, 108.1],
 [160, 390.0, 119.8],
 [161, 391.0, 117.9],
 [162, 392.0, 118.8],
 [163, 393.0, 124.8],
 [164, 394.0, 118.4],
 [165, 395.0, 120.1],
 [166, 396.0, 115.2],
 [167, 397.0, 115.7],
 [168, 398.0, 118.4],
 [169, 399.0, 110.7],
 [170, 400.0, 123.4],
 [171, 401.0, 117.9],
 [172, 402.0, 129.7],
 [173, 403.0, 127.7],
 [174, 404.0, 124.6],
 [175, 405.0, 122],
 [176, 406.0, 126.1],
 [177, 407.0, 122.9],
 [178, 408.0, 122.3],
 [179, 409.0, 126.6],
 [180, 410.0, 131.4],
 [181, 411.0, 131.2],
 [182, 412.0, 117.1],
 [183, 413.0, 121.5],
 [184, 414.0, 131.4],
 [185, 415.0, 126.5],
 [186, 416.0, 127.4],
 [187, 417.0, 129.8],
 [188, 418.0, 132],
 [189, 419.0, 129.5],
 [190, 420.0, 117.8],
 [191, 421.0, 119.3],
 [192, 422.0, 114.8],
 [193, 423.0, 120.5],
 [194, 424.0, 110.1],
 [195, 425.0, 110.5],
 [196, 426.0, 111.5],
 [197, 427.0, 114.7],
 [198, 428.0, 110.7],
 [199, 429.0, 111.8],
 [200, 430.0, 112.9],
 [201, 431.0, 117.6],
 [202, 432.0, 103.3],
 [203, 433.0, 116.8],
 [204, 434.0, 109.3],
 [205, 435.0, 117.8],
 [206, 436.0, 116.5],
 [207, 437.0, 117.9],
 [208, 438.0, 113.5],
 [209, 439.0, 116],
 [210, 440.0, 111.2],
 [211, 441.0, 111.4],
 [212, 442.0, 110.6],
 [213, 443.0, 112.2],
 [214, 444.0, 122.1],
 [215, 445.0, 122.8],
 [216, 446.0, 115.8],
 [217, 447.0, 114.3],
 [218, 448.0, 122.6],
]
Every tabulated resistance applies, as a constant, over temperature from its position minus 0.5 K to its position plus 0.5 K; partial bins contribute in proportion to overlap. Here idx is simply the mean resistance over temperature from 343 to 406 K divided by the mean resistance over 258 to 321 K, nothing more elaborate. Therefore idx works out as 0.79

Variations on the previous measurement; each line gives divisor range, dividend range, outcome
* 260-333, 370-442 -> 0.88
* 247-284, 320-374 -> 0.82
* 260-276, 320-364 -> 0.85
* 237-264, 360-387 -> 0.66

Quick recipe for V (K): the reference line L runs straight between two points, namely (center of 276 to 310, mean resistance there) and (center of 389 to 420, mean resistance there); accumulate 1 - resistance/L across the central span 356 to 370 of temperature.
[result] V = 4.0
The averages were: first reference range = 126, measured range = 89.1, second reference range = 123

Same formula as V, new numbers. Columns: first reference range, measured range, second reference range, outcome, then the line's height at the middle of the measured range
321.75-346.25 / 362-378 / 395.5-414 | 4.7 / 119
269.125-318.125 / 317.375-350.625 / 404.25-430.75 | 2.3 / 125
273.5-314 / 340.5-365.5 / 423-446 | 4.8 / 121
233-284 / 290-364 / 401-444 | 5.7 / 125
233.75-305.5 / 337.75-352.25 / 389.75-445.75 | 2.0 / 124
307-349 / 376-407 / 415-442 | 2.6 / 118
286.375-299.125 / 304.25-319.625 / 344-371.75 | -1.3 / 118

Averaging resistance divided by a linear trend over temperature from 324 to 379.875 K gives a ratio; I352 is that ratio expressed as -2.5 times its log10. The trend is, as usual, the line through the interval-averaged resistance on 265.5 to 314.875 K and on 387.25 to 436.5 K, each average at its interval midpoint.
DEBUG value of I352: 0.23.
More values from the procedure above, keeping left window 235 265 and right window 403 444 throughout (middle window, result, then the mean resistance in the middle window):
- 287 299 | -0.01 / 129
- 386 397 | 0.05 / 116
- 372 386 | 0.41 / 83.5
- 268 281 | 0.01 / 127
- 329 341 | 0.08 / 116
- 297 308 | 0.02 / 125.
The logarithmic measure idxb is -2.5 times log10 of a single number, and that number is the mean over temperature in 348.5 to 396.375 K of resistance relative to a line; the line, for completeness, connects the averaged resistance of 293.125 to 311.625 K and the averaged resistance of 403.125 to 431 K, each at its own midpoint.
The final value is 0.29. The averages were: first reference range 127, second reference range 121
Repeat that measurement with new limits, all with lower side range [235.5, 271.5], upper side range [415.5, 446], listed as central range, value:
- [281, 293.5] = 0.003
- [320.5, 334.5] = 0.034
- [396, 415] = -0.045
